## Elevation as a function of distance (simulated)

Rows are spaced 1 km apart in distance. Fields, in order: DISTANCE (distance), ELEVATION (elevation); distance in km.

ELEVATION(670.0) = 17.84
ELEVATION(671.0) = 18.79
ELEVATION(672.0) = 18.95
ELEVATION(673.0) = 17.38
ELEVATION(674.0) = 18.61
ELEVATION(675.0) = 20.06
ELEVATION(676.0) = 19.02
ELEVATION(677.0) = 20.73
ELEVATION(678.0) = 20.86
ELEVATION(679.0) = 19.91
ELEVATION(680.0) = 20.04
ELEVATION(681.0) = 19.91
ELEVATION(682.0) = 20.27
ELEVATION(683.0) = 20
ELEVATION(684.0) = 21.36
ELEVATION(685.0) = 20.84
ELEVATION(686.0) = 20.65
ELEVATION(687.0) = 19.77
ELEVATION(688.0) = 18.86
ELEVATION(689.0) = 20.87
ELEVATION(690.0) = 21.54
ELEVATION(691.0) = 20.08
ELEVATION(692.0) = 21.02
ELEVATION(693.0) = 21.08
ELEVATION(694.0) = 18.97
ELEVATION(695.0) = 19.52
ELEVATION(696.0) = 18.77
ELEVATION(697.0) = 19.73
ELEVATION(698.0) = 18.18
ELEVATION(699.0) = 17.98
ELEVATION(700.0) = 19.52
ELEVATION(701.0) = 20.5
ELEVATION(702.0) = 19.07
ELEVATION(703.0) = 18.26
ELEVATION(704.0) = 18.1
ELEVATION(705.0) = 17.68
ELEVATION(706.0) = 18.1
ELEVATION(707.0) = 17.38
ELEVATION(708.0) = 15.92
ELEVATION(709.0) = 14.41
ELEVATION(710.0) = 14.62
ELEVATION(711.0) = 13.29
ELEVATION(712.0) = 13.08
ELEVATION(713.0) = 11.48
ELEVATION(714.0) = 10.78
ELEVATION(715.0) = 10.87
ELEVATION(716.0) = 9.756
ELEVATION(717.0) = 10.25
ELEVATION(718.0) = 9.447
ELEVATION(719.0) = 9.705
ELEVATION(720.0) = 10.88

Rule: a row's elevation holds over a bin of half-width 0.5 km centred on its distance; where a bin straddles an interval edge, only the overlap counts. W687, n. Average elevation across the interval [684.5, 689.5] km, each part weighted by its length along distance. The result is 20.2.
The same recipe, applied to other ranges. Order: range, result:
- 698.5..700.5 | 18.8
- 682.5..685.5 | 20.7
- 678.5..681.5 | 20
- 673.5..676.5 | 19.2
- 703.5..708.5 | 17.4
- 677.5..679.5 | 20.4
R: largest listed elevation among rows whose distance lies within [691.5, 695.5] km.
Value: 21.08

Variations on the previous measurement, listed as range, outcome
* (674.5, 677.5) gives 20.73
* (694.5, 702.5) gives 20.5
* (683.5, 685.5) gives 21.36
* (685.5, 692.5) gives 21.54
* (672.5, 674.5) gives 18.61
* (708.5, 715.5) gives 14.62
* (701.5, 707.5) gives 19.07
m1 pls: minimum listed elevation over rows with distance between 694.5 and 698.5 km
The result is 18.18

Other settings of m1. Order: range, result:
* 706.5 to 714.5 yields 10.78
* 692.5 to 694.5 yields 18.97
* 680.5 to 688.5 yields 18.86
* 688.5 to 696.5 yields 18.77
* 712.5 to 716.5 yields 9.756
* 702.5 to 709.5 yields 14.41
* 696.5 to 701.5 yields 17.98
